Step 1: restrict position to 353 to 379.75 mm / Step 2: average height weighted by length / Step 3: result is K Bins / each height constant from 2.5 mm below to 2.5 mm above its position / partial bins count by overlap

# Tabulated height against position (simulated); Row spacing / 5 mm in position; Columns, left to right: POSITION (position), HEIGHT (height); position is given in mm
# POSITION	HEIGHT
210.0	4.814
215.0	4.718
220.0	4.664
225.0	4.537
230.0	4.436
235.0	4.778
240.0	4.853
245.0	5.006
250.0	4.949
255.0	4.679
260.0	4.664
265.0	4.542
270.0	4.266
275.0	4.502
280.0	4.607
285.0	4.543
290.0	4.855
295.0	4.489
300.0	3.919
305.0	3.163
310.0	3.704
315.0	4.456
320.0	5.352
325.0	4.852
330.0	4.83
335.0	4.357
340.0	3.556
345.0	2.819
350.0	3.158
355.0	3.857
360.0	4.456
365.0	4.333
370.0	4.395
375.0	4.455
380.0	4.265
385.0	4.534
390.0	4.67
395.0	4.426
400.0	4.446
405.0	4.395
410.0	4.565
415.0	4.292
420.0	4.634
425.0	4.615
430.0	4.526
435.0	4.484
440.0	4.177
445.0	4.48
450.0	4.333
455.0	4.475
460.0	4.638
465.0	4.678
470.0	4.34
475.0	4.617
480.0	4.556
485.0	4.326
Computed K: 4.3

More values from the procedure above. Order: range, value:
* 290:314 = 3.97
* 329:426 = 4.24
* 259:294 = 4.56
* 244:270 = 4.71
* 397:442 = 4.46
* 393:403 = 4.43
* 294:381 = 4.13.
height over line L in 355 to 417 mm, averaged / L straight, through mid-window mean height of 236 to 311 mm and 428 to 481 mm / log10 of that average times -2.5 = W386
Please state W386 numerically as 0.02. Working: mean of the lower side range 4.47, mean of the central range 4.41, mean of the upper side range 4.48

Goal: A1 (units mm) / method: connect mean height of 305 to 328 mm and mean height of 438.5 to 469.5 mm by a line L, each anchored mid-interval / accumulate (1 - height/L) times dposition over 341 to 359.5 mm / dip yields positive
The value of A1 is 4.2 mm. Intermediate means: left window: 4.44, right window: 4.46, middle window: 3.43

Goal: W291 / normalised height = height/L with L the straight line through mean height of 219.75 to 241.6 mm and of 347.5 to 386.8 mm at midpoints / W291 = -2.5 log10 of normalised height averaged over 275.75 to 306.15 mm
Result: 0.03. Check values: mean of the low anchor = 4.64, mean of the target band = 4.33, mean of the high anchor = 4.18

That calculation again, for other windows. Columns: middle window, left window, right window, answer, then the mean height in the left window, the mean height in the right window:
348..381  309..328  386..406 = 0.106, 4.67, 4.49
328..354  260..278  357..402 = 0.192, 4.47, 4.44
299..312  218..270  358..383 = 0.266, 4.69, 4.38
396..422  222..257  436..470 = 0.013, 4.75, 4.46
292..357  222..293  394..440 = 0.134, 4.66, 4.47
